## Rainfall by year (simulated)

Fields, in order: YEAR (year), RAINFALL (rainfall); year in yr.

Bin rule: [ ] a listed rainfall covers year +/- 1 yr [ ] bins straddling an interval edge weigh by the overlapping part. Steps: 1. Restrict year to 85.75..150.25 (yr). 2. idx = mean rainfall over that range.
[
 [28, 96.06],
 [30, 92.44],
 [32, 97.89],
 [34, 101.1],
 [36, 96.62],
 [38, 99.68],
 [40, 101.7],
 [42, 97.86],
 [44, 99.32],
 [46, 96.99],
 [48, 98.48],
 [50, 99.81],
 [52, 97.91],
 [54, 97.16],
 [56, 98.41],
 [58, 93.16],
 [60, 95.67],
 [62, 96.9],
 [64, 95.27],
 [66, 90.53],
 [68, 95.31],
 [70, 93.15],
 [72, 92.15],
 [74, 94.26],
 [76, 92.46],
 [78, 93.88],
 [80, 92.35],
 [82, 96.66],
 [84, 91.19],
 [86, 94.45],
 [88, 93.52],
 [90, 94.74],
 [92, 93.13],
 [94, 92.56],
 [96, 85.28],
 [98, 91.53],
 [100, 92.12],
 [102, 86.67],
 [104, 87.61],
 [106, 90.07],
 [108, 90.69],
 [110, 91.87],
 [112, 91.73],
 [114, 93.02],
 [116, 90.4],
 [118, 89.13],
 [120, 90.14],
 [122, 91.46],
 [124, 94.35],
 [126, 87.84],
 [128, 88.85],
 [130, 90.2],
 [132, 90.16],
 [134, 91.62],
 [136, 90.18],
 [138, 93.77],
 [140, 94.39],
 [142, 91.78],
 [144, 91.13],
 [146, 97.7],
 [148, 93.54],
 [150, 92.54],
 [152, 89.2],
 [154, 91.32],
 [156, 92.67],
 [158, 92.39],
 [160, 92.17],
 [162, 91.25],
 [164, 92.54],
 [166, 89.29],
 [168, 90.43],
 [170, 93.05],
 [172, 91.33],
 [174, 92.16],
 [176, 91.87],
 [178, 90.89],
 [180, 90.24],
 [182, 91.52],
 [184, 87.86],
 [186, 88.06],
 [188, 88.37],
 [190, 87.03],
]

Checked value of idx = 91.4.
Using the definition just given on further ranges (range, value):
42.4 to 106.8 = 93.9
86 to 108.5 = 90.9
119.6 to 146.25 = 91.5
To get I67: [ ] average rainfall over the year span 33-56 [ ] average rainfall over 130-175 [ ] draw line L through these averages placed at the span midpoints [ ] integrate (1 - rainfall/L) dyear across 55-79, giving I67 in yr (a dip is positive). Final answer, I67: 0.76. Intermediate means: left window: 98.8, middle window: 94.3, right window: 92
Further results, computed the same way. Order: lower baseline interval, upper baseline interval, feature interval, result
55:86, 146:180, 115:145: 0.5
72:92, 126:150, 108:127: 0.3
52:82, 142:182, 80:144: 1.3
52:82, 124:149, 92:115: 0.7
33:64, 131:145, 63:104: 1.3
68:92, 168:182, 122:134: 0.3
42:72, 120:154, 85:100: 0.3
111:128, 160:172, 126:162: -0.3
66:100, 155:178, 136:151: -0.2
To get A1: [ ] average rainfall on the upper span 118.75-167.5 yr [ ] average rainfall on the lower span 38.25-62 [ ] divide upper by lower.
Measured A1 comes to 0.9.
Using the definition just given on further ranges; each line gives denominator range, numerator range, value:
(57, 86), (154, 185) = 0.97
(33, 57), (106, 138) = 0.92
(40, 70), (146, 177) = 0.95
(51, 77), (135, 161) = 0.98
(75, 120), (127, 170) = 1.00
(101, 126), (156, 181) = 1.01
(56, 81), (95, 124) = 0.96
